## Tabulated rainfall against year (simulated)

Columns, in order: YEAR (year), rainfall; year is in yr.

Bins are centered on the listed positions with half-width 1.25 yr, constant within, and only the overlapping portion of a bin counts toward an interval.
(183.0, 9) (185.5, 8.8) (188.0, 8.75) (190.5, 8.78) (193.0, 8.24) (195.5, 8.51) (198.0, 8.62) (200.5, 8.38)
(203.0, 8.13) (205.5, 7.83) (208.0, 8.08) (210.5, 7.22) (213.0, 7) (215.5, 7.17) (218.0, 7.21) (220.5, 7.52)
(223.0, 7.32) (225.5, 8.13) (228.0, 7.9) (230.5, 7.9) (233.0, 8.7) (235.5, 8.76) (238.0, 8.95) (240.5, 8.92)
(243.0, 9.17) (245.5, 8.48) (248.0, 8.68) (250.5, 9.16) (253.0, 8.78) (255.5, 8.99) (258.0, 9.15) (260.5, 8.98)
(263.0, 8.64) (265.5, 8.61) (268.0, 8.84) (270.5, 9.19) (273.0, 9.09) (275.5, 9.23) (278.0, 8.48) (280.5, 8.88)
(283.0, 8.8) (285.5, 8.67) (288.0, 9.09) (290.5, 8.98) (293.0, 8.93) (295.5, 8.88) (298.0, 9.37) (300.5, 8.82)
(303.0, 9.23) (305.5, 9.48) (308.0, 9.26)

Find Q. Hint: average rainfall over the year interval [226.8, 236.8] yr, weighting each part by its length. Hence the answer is 8.32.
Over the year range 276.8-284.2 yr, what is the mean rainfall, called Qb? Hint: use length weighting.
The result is 8.72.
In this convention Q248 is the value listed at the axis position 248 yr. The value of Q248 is 8.68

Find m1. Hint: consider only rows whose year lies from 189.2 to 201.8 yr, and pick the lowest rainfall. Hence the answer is 8.24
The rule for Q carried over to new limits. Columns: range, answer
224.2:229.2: 8.01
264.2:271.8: 8.88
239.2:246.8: 8.86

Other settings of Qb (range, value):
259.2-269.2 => 8.77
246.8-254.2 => 8.88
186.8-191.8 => 8.76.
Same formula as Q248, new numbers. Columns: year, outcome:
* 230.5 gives 7.9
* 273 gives 9.09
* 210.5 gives 7.22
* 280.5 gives 8.88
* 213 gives 7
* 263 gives 8.64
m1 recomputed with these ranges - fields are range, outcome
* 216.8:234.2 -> 7.21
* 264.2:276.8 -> 8.61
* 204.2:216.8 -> 7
